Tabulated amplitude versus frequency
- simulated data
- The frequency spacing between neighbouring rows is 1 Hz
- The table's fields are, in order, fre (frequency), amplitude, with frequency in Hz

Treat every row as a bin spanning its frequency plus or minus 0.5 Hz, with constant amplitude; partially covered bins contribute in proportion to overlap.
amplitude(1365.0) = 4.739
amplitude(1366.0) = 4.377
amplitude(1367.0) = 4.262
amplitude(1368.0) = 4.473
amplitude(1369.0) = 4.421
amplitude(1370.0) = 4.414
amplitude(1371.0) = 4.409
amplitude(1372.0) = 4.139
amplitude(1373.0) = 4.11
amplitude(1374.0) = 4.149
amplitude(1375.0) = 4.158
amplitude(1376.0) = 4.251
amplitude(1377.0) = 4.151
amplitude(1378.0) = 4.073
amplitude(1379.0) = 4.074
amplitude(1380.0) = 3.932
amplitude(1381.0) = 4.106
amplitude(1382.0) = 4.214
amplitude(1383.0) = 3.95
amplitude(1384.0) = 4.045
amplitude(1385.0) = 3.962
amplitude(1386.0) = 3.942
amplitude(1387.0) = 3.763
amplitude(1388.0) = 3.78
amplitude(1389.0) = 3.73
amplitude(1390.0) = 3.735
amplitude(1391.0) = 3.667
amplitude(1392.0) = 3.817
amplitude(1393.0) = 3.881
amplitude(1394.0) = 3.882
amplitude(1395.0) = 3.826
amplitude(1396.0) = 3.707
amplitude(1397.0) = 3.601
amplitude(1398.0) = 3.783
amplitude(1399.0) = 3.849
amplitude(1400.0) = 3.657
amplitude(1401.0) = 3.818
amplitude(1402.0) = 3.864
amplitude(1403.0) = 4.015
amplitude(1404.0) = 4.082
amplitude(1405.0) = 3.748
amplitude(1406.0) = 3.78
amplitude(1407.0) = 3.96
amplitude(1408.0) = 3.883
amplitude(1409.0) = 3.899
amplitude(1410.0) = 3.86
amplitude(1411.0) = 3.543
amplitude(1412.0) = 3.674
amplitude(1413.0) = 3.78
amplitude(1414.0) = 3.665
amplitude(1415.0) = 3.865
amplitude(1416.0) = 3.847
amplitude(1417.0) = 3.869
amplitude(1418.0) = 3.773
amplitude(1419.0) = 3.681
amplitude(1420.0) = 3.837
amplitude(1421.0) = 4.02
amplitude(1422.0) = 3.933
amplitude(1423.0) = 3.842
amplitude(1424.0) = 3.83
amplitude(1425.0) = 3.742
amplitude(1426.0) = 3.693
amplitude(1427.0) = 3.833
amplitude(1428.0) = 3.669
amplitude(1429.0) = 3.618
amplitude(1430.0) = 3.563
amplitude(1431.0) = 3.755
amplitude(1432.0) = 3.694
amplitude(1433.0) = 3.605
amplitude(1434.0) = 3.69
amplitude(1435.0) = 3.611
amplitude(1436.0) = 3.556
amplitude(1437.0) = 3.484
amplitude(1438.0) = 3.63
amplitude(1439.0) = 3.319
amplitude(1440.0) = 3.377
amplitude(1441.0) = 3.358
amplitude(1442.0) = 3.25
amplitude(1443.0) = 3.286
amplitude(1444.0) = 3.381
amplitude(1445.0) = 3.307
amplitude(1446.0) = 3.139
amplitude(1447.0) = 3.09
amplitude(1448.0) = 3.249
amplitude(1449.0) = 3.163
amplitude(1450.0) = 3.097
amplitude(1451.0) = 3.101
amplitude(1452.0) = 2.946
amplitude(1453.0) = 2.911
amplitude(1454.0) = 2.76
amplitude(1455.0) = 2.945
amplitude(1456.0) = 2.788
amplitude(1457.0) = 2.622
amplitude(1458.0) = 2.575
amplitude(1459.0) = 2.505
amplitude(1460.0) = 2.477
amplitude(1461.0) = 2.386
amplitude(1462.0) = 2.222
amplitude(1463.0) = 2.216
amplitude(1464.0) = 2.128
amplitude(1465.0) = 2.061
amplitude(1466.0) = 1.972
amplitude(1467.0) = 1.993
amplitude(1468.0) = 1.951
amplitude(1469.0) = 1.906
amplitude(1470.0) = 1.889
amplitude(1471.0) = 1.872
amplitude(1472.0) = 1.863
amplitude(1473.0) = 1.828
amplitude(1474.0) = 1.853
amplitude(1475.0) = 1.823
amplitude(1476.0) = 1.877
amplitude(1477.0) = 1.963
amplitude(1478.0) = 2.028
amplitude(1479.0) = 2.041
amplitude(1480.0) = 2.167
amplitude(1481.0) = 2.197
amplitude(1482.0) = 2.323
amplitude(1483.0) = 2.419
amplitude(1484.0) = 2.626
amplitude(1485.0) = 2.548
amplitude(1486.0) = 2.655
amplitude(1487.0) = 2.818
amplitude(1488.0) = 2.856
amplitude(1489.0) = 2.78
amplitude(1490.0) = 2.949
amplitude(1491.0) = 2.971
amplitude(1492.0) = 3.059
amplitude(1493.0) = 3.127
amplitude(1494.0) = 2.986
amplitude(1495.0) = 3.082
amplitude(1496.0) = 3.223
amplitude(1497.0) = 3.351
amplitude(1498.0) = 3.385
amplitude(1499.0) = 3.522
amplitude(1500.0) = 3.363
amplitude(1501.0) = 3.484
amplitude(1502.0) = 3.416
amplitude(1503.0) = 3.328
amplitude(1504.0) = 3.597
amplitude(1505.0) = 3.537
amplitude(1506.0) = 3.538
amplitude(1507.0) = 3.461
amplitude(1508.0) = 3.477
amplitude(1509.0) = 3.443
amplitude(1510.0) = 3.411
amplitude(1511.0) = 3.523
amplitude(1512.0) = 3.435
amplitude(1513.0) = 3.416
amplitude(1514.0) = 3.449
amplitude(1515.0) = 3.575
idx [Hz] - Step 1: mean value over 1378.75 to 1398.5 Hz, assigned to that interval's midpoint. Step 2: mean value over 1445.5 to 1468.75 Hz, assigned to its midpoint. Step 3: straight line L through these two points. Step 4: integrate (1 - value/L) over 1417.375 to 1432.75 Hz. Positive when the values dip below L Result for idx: -2.71 Hz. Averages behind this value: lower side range 3.87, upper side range 2.61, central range 3.76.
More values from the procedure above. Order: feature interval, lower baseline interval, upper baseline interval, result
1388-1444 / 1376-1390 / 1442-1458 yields -3.4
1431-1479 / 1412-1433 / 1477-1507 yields 9.7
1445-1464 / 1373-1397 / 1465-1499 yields 0.6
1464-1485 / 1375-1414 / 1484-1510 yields 8.1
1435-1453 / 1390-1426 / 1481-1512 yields 1.3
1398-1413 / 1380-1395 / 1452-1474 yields -1.4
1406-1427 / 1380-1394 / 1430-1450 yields -1.1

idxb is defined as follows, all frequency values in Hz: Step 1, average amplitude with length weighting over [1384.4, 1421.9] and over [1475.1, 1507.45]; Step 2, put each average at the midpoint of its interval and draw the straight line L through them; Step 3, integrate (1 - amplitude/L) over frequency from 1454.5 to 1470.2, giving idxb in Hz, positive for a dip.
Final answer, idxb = 4.4 Hz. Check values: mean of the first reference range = 3.81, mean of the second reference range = 2.88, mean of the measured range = 2.3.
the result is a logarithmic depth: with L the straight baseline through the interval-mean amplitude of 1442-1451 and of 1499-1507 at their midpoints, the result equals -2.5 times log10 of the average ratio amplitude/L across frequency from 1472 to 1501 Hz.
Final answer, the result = 0.28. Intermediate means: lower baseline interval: 3.21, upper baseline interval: 3.47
